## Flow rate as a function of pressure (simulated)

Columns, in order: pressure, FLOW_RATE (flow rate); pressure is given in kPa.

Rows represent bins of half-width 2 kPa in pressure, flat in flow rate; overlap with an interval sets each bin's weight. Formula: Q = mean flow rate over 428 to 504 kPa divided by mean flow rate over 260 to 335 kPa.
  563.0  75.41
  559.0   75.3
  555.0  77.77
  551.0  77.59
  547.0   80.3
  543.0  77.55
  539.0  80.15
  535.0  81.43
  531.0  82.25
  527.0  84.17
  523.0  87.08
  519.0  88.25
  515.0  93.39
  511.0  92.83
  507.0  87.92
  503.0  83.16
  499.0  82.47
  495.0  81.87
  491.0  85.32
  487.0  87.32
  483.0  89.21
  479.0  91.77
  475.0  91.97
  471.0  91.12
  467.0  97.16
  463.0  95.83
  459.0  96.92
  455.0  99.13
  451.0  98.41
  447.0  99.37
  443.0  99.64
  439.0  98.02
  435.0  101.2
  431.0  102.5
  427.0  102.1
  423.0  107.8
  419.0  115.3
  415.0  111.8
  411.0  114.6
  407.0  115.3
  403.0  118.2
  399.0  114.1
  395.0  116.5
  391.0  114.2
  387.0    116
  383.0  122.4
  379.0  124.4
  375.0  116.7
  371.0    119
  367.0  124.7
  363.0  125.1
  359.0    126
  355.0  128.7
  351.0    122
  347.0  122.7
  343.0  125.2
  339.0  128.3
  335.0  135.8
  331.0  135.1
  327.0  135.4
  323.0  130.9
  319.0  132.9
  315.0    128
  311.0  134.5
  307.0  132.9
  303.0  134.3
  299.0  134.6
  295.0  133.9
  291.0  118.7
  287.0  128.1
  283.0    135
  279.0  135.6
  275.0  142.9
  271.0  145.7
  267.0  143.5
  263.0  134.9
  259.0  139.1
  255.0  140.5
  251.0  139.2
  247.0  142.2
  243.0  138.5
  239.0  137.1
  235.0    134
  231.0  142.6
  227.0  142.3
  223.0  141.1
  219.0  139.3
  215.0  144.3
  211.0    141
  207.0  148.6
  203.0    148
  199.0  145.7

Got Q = 0.70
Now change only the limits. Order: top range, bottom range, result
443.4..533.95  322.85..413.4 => 0.74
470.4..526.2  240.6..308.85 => 0.64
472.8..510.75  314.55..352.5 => 0.67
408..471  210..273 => 0.73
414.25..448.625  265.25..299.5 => 0.77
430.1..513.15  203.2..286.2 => 0.66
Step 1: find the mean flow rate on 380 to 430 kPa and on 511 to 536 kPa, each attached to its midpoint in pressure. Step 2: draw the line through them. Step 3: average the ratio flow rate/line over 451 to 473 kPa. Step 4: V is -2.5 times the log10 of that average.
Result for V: 0.05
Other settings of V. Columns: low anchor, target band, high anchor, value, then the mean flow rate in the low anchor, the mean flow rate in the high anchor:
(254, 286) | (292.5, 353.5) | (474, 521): -0.03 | 139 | 87.9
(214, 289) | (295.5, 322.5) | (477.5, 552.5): -0.05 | 139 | 85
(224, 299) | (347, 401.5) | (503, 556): -0.05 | 137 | 84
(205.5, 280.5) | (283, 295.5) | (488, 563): 0.03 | 141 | 83.1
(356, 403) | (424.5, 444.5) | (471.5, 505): 0.02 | 120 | 86.8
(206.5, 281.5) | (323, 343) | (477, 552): -0.09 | 140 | 85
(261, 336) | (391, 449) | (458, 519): -0.03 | 134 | 89.7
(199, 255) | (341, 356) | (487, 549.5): -0.06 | 142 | 84.6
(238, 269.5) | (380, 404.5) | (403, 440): -0.03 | 140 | 108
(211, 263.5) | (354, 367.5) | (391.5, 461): -0.07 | 140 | 107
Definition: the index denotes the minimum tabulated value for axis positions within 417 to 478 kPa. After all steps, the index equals 91.12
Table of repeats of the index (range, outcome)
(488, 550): 77.55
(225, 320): 118.7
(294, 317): 128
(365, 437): 101.2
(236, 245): 137.1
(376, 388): 116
